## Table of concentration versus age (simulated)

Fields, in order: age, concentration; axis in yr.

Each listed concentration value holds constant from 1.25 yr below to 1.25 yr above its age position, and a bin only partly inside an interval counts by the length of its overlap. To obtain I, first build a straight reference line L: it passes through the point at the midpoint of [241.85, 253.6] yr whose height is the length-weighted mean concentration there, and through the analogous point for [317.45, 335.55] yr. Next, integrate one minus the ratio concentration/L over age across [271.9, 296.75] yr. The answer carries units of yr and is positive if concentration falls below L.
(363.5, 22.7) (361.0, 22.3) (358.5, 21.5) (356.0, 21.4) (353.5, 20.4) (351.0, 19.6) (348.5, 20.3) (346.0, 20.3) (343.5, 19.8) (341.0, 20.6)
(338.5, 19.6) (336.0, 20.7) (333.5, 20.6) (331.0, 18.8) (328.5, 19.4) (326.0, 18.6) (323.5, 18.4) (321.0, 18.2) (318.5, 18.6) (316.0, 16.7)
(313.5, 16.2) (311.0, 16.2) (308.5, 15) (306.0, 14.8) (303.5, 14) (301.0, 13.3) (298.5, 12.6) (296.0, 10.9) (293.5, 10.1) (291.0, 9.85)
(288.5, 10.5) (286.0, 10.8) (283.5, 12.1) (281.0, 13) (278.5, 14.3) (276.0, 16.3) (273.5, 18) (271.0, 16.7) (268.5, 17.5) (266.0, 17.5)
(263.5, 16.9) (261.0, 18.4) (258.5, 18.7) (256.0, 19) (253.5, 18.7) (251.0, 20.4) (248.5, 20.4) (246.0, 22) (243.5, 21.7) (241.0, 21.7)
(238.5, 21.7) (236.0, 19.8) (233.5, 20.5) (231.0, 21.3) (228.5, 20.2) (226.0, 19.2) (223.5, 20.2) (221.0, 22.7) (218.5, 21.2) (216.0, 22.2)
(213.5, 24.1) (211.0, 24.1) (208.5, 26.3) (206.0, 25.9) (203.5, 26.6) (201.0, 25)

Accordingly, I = 9.1 yr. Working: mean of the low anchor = 20.9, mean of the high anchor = 19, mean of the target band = 12.7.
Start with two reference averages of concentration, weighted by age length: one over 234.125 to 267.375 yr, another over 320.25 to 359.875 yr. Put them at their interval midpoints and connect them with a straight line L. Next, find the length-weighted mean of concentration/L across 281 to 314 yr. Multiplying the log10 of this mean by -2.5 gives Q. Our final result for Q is 0.48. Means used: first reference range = 19.8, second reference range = 19.9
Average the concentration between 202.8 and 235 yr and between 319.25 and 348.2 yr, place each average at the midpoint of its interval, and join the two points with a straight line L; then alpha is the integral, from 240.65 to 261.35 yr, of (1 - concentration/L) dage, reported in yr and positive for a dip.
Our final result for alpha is 1.5 yr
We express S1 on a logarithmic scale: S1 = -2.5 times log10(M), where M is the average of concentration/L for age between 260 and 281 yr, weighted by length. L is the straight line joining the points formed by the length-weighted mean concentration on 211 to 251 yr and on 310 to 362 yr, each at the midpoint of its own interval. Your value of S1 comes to 0.23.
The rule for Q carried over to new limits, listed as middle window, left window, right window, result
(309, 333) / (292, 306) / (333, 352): -0.101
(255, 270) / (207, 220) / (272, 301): -0.109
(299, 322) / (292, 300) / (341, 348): -0.134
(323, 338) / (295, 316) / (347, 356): -0.112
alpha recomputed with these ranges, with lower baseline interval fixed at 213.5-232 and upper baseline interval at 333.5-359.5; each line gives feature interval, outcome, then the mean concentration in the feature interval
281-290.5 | 4.4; 11.3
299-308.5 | 3.0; 14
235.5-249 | -0.2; 21.3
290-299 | 4.3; 10.7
